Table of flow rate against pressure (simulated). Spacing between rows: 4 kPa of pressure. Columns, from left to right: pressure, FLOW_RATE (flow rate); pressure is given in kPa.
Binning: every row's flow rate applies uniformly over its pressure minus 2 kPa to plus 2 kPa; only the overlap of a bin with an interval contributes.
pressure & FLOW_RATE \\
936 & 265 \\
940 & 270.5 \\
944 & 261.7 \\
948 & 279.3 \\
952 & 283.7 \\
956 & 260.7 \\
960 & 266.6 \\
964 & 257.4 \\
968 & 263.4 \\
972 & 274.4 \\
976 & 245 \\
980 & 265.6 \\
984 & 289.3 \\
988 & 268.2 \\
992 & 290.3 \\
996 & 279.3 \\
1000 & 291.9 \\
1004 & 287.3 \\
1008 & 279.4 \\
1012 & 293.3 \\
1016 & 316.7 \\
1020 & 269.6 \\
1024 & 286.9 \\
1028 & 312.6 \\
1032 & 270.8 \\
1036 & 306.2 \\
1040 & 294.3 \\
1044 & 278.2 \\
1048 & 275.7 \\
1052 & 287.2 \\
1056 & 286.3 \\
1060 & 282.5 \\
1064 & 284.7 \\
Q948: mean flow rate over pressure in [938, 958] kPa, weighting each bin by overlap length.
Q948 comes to 271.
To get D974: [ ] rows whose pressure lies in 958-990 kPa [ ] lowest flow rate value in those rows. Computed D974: 245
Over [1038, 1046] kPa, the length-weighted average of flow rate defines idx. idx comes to 286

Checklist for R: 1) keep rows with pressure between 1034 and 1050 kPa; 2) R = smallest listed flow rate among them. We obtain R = 275.7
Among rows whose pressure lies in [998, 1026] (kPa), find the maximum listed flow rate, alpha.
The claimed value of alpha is 316.7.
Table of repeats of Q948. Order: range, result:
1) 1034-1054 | 288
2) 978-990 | 274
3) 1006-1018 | 296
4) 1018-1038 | 289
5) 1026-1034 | 292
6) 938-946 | 266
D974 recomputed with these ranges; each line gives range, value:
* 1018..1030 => 269.6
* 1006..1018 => 279.4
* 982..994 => 268.2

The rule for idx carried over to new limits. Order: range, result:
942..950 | 270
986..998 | 279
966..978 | 261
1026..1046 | 292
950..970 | 266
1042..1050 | 277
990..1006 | 287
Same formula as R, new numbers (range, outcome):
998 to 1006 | 287.3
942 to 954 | 261.7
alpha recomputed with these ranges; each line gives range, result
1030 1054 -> 306.2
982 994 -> 290.3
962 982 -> 274.4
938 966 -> 283.7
